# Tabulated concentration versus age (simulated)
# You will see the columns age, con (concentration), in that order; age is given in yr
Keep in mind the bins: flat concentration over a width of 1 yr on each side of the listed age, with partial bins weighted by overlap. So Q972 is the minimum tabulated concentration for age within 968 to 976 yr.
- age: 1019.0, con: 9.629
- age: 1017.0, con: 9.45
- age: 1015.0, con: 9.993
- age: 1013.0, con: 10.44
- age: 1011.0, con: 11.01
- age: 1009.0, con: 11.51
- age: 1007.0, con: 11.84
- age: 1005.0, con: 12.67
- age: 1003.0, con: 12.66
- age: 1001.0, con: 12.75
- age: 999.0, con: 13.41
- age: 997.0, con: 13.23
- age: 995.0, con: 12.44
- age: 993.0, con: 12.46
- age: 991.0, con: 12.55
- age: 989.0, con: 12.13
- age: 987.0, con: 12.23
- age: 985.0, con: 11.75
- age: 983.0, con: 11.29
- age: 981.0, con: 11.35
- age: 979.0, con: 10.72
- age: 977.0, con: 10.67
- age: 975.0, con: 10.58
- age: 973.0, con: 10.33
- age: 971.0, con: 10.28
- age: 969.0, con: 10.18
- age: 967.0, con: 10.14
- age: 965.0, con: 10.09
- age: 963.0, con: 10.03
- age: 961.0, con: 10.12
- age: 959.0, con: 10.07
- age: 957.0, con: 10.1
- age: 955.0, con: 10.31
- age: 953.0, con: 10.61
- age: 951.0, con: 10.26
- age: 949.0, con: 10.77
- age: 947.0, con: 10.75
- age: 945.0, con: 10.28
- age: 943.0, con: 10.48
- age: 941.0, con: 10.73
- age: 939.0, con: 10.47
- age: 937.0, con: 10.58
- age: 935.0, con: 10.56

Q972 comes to 10.18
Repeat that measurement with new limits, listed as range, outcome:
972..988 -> 10.33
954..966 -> 10.03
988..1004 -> 12.13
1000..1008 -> 11.84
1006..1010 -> 11.51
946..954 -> 10.26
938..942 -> 10.47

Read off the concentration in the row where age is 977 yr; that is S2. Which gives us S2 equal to 10.67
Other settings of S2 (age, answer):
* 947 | 10.75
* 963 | 10.03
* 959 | 10.07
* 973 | 10.33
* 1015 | 9.993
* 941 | 10.73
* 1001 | 12.75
